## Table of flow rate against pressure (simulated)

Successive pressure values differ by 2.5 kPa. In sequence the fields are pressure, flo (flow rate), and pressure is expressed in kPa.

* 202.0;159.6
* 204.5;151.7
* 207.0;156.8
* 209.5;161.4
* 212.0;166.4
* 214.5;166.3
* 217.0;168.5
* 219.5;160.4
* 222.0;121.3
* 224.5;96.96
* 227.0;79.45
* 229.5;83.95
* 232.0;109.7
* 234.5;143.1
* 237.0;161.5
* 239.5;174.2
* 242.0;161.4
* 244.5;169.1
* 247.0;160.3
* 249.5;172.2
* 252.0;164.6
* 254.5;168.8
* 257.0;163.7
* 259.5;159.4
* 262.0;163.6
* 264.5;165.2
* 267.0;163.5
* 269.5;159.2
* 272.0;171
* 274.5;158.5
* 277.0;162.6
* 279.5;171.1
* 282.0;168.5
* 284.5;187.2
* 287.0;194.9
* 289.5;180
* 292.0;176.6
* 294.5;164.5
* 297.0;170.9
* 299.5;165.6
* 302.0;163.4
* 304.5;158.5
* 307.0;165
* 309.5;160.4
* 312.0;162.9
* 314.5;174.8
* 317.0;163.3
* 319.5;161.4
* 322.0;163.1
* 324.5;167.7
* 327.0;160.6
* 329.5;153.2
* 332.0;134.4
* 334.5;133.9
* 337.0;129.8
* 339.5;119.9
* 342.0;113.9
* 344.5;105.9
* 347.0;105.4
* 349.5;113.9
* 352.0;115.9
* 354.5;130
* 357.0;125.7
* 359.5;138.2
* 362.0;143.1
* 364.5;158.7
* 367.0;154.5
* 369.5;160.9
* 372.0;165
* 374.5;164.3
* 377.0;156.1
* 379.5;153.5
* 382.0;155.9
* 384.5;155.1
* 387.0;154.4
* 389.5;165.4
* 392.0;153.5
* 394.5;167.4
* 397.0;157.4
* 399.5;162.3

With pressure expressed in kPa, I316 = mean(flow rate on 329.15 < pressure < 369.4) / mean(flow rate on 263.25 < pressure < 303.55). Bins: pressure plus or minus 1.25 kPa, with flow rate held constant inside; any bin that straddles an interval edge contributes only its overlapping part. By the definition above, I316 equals 0.8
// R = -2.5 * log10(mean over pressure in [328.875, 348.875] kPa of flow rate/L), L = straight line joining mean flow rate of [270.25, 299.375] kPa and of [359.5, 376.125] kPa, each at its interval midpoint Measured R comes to 0.30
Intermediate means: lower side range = 173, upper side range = 156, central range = 123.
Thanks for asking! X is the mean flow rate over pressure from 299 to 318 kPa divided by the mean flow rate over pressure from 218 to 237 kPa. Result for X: 1.4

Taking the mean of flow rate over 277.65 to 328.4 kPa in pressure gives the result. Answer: 169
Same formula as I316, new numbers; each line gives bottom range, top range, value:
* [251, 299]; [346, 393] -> 0.86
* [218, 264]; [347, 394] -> 1.01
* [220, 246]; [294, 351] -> 1.13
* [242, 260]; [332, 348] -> 0.72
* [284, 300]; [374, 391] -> 0.89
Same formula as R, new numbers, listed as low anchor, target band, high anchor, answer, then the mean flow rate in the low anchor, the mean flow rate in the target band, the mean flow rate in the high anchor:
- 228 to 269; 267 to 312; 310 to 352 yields -0.144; 155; 169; 141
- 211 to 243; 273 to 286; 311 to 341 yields -0.173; 138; 170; 152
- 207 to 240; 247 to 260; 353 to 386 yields -0.179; 138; 166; 151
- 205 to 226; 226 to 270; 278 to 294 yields 0.080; 149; 152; 179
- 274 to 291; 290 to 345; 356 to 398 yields 0.094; 175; 154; 155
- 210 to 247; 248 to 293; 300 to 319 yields -0.110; 141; 169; 164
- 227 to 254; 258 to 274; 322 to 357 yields -0.145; 147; 163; 131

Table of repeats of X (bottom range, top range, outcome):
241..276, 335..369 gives 0.78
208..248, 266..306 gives 1.19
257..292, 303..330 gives 0.96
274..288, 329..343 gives 0.75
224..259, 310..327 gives 1.14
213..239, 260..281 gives 1.26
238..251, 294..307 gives 0.98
